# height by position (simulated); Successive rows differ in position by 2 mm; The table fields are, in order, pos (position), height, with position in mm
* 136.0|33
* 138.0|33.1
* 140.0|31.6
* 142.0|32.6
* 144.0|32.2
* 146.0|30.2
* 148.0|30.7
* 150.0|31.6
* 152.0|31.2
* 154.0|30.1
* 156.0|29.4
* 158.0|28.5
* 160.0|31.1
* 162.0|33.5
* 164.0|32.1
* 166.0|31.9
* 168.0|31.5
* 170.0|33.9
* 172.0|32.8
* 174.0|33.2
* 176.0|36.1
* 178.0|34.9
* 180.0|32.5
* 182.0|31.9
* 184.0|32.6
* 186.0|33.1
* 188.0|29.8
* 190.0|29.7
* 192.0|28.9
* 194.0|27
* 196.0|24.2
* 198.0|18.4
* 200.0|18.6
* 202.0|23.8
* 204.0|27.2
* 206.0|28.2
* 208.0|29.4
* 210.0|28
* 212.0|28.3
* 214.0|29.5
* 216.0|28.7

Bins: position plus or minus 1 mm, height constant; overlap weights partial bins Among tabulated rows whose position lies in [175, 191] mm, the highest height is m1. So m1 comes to 36.1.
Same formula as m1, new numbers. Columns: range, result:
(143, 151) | 32.2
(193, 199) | 27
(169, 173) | 33.9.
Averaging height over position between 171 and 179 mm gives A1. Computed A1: 34.2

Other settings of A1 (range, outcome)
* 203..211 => 28.2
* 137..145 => 32.4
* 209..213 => 28.1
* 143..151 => 31.2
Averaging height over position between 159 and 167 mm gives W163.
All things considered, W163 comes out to 32.1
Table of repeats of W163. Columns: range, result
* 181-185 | 32.2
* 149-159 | 30.2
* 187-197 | 27.9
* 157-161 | 29.8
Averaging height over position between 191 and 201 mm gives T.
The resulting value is 23.4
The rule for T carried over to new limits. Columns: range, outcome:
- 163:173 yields 32.4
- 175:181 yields 34.5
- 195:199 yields 21.3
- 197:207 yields 23.2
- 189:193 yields 29.3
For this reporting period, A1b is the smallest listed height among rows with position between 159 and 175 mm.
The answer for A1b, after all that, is 31.1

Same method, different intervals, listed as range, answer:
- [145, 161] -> 28.5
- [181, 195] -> 27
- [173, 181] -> 32.5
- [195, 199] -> 18.4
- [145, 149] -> 30.2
